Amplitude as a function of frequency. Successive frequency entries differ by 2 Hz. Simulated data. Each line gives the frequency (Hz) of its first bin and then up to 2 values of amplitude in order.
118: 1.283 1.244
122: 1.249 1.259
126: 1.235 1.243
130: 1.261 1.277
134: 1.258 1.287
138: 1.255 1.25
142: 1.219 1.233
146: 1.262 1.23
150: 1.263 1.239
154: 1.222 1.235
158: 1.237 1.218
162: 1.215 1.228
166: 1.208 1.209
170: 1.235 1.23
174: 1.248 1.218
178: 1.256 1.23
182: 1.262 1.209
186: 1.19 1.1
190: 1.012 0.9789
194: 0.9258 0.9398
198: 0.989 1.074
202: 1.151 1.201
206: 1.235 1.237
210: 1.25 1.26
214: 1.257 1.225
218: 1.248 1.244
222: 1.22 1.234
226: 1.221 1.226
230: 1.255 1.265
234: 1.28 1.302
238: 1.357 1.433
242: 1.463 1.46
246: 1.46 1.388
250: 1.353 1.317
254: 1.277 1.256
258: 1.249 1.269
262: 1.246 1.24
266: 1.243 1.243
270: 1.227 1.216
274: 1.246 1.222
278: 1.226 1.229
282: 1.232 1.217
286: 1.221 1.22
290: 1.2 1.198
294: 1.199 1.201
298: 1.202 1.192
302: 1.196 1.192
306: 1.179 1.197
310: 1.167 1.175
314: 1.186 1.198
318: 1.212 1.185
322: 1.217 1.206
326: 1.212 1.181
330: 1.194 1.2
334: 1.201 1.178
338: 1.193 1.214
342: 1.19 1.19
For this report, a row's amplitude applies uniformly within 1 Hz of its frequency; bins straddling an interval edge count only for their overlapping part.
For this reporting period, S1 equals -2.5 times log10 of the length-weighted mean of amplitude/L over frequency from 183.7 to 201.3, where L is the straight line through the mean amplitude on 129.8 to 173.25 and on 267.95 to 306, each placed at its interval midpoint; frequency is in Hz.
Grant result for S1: 0.18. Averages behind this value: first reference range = 1.24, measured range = 1.04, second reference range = 1.21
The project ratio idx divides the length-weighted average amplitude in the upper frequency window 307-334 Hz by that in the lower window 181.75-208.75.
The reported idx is 1.08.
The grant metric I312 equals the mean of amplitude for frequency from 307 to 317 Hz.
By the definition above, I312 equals 1.18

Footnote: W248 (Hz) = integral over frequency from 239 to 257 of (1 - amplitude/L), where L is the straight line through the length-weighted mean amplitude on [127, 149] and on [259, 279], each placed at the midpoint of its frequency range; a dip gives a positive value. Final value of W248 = -2.0 Hz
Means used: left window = 1.25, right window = 1.24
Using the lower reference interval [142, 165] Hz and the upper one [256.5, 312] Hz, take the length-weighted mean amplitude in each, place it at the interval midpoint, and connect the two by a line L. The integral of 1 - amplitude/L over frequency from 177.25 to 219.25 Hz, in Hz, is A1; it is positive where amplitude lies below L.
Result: 2.5 Hz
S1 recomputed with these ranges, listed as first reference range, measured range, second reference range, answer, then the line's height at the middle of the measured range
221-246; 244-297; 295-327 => 0.00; 1.26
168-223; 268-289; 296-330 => -0.04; 1.19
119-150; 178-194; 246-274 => 0.12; 1.26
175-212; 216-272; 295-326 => -0.11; 1.16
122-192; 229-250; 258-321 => -0.13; 1.22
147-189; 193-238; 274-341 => 0.02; 1.22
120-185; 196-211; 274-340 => 0.07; 1.23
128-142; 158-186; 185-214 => -0.05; 1.18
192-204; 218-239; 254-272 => -0.12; 1.13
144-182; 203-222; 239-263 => 0.05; 1.3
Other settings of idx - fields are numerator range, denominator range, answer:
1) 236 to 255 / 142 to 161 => 1.12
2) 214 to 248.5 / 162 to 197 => 1.13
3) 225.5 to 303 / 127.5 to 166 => 1.02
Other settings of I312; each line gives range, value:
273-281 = 1.23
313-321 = 1.2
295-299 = 1.2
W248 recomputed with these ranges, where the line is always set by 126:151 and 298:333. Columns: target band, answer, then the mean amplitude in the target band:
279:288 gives -0.15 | 1.22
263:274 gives -0.23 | 1.23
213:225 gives -0.12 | 1.24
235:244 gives -1.31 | 1.4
